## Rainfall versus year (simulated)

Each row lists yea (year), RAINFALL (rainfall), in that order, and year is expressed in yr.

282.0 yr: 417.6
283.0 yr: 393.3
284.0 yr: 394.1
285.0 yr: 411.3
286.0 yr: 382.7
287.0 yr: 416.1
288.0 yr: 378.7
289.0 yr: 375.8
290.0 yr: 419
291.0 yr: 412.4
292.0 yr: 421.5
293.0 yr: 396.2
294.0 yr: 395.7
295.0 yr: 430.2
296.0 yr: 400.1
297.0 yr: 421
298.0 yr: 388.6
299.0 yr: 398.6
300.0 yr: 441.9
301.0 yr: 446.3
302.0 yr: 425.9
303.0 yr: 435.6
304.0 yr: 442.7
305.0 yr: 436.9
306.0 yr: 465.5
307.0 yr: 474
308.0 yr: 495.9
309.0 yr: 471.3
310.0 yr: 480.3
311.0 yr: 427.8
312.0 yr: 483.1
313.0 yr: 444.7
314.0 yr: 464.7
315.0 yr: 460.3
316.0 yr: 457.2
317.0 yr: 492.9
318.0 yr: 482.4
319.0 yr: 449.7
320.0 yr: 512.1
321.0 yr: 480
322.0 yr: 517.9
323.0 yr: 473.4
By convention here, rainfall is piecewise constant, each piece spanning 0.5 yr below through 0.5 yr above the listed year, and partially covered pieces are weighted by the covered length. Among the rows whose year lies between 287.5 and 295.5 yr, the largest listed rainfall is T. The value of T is 430.2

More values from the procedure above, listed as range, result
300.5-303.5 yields 446.3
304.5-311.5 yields 495.9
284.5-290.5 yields 419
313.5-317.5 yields 492.9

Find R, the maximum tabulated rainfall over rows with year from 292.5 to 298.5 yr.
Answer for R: 430.2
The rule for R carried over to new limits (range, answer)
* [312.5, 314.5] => 464.7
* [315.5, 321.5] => 512.1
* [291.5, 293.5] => 421.5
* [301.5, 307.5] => 474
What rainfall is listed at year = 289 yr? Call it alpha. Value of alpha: 375.8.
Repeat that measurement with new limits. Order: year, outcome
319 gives 449.7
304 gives 442.7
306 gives 465.5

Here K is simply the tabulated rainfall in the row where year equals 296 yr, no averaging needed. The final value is 400.1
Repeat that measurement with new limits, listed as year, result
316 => 457.2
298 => 388.6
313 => 444.7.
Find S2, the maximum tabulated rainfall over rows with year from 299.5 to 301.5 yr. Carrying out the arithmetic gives 446.3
